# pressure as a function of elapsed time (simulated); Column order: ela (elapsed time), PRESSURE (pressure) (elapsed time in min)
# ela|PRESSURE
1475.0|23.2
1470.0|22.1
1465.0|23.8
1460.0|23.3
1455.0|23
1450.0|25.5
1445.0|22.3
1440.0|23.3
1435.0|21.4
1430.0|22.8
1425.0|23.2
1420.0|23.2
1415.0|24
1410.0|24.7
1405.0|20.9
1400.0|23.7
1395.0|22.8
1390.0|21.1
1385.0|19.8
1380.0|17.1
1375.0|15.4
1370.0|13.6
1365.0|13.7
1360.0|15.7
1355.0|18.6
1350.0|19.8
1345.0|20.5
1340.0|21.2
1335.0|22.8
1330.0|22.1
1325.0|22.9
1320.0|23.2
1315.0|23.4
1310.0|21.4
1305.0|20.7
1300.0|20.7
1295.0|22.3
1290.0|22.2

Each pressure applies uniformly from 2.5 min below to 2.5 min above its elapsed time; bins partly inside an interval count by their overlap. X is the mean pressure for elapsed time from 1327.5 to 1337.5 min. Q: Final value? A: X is 22.4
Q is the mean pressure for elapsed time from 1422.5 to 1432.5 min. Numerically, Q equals 23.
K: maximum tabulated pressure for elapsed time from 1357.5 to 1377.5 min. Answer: 15.7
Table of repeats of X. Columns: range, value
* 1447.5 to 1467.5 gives 23.9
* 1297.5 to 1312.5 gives 20.9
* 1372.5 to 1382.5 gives 16.2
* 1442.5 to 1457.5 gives 23.6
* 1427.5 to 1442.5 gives 22.5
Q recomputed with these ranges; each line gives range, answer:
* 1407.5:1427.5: 23.8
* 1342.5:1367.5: 17.7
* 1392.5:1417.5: 23.2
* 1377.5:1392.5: 19.3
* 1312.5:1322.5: 23.3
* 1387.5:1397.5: 21.9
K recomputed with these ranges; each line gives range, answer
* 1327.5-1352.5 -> 22.8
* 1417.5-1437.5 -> 23.2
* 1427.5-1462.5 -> 25.5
